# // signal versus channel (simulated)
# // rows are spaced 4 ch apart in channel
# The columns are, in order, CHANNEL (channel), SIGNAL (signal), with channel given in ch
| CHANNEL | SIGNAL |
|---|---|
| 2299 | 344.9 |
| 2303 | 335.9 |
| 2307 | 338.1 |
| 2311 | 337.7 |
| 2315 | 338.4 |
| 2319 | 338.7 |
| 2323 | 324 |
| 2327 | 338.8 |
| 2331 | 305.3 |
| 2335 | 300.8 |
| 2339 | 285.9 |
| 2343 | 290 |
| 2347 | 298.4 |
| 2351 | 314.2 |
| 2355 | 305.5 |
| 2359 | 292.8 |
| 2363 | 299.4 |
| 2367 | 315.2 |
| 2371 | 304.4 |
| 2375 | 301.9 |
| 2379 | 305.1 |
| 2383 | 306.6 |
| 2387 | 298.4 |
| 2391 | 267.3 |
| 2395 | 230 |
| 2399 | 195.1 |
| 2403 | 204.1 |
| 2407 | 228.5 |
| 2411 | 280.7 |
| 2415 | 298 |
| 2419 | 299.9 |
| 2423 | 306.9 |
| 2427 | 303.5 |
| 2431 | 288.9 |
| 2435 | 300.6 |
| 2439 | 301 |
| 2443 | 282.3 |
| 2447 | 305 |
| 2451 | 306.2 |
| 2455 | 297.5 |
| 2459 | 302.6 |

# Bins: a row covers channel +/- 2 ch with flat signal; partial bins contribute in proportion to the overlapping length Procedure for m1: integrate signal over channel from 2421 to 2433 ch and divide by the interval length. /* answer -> 300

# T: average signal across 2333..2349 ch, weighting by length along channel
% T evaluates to 294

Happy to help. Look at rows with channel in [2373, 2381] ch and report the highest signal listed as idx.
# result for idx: 305.1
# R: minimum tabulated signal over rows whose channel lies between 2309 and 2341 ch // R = 285.9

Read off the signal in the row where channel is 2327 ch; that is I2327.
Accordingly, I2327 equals 338.8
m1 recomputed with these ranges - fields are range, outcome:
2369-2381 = 304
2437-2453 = 299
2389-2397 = 249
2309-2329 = 336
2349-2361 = 304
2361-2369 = 307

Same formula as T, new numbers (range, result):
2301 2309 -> 337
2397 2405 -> 200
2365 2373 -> 310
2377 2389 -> 303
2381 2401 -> 259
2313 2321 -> 339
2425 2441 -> 298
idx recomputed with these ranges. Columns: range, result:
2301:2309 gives 338.1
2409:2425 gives 306.9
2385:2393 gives 298.4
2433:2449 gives 305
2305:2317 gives 338.4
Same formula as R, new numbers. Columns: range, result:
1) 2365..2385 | 301.9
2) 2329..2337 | 300.8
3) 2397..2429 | 195.1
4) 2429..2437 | 288.9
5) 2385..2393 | 267.3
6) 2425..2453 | 282.3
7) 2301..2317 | 335.9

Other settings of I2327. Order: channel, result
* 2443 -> 282.3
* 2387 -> 298.4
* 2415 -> 298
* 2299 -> 344.9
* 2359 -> 292.8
